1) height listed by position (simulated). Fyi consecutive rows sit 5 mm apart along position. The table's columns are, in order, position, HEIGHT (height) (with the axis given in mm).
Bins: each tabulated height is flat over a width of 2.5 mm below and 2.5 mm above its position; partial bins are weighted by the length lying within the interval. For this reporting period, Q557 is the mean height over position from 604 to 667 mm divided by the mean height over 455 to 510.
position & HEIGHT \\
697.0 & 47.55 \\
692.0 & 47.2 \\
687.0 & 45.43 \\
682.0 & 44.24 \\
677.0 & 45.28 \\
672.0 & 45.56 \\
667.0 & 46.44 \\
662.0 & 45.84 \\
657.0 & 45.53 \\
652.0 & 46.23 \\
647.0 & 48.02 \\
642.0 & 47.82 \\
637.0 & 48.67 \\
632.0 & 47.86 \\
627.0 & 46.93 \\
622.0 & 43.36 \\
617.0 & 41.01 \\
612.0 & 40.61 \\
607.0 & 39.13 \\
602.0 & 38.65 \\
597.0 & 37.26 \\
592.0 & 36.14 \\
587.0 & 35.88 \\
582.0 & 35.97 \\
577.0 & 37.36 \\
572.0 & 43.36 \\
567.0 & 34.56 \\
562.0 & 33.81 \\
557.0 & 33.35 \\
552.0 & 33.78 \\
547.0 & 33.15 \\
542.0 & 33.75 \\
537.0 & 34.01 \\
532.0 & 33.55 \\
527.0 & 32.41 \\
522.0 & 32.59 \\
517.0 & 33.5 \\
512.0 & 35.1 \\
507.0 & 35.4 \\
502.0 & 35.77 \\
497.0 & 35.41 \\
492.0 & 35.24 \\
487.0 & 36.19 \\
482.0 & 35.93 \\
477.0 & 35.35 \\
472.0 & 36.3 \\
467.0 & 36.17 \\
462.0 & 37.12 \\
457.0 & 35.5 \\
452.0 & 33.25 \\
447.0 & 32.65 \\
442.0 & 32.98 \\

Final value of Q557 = 1.26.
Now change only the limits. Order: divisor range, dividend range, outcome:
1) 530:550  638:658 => 1.40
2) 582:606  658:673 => 1.24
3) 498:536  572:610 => 1.10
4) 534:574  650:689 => 1.31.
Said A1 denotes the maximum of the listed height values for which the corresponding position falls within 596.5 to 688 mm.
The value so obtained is 48.67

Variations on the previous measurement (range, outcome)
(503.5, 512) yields 35.4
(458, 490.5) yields 37.12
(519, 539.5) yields 34.01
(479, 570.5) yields 36.19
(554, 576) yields 43.36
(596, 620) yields 41.01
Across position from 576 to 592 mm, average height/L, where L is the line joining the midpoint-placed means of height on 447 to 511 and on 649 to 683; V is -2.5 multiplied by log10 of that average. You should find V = 0.14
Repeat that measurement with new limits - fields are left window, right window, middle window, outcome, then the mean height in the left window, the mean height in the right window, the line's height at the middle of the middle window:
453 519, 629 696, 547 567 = 0.185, 35.6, 46.5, 40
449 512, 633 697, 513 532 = 0.151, 35.6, 46.4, 38.1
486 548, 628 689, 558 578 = 0.050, 34.3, 46.4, 38.7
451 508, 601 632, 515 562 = 0.156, 35.7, 42.3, 38.5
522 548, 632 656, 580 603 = 0.113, 33.3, 47.6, 40.7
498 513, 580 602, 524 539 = 0.079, 35.5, 36.6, 35.8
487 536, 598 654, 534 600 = 0.104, 34.4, 44.2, 39.1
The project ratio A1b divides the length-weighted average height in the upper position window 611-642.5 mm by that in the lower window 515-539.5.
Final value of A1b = 1.4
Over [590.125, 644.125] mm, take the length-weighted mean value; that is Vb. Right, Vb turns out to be 42.5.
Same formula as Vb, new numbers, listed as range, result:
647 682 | 45.9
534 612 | 36.1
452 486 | 35.9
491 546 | 34.2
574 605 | 37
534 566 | 33.7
